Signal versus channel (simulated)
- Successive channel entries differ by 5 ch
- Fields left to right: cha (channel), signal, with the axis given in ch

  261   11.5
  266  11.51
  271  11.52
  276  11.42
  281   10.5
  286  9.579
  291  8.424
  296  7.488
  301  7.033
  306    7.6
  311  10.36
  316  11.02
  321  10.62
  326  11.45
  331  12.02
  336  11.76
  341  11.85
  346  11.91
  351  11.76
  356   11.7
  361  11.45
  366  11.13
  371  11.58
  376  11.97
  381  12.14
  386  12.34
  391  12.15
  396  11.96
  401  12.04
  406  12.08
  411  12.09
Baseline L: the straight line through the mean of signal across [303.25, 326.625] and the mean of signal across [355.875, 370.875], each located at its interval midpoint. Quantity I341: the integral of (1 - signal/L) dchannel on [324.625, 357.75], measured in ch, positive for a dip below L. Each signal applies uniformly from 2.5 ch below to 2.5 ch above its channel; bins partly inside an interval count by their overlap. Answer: -3.1 ch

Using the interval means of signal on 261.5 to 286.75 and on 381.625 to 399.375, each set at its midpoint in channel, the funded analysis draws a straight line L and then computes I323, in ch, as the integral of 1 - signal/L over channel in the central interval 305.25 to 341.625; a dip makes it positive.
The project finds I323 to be 1.8 ch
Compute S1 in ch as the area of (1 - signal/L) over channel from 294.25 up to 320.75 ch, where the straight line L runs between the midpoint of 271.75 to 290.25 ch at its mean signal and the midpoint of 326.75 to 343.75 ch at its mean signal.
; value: 5.32 ch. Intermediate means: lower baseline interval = 10.4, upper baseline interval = 11.8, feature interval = 8.9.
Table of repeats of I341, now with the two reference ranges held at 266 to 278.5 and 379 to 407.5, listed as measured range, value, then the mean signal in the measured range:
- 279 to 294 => 2.8 ch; 9.4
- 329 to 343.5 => -0.1 ch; 11.9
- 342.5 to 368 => 0.7 ch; 11.6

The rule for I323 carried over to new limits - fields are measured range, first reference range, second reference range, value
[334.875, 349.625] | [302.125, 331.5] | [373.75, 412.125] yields -1.3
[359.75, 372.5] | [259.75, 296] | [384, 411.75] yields 0.3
